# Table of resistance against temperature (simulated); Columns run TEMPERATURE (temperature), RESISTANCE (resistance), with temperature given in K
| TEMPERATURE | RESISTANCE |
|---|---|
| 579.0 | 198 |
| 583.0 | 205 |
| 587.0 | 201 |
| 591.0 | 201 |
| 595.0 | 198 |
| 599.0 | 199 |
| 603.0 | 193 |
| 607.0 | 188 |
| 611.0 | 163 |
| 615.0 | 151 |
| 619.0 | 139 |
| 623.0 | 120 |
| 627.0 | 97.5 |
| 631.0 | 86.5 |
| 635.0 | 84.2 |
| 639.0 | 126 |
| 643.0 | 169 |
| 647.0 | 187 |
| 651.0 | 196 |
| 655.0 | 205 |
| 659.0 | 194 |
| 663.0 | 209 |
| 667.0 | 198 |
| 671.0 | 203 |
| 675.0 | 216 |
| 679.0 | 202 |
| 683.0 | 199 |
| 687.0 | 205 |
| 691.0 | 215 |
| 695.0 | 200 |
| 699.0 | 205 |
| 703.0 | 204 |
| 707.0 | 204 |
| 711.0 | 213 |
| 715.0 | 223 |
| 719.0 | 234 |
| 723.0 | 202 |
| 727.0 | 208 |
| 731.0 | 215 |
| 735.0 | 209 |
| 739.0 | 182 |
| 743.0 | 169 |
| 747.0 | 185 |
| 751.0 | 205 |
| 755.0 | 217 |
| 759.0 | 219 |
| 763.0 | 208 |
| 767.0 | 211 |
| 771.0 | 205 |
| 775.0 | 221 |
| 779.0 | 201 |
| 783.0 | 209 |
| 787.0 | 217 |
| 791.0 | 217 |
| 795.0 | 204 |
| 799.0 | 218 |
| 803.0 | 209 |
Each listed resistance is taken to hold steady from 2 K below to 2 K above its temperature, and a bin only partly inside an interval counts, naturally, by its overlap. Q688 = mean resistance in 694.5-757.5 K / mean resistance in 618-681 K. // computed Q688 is 1.2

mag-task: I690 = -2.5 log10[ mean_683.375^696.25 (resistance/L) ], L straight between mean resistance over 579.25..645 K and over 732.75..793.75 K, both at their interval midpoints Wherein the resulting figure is -0.13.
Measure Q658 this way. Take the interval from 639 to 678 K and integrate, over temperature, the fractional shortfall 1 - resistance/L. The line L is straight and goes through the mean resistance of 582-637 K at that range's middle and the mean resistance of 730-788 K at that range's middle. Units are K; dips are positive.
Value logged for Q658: -4.6 K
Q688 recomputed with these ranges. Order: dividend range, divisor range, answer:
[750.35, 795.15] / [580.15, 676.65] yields 1.23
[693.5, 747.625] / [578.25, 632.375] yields 1.22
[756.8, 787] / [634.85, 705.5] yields 1.10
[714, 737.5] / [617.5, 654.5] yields 1.57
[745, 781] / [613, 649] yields 1.61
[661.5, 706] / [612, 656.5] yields 1.45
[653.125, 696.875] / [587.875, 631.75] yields 1.27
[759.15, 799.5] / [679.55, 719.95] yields 1.01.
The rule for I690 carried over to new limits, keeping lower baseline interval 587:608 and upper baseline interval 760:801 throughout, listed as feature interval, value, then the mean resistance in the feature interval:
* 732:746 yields 0.106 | 189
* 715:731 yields -0.047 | 216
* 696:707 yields 0.005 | 204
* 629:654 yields 0.359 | 144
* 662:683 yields -0.011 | 205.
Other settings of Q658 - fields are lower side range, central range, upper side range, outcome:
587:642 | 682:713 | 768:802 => -4.3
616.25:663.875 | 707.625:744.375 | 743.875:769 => -3.1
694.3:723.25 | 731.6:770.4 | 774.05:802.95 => 1.9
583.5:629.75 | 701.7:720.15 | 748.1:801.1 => -1.9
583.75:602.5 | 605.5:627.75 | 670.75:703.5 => 6.2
